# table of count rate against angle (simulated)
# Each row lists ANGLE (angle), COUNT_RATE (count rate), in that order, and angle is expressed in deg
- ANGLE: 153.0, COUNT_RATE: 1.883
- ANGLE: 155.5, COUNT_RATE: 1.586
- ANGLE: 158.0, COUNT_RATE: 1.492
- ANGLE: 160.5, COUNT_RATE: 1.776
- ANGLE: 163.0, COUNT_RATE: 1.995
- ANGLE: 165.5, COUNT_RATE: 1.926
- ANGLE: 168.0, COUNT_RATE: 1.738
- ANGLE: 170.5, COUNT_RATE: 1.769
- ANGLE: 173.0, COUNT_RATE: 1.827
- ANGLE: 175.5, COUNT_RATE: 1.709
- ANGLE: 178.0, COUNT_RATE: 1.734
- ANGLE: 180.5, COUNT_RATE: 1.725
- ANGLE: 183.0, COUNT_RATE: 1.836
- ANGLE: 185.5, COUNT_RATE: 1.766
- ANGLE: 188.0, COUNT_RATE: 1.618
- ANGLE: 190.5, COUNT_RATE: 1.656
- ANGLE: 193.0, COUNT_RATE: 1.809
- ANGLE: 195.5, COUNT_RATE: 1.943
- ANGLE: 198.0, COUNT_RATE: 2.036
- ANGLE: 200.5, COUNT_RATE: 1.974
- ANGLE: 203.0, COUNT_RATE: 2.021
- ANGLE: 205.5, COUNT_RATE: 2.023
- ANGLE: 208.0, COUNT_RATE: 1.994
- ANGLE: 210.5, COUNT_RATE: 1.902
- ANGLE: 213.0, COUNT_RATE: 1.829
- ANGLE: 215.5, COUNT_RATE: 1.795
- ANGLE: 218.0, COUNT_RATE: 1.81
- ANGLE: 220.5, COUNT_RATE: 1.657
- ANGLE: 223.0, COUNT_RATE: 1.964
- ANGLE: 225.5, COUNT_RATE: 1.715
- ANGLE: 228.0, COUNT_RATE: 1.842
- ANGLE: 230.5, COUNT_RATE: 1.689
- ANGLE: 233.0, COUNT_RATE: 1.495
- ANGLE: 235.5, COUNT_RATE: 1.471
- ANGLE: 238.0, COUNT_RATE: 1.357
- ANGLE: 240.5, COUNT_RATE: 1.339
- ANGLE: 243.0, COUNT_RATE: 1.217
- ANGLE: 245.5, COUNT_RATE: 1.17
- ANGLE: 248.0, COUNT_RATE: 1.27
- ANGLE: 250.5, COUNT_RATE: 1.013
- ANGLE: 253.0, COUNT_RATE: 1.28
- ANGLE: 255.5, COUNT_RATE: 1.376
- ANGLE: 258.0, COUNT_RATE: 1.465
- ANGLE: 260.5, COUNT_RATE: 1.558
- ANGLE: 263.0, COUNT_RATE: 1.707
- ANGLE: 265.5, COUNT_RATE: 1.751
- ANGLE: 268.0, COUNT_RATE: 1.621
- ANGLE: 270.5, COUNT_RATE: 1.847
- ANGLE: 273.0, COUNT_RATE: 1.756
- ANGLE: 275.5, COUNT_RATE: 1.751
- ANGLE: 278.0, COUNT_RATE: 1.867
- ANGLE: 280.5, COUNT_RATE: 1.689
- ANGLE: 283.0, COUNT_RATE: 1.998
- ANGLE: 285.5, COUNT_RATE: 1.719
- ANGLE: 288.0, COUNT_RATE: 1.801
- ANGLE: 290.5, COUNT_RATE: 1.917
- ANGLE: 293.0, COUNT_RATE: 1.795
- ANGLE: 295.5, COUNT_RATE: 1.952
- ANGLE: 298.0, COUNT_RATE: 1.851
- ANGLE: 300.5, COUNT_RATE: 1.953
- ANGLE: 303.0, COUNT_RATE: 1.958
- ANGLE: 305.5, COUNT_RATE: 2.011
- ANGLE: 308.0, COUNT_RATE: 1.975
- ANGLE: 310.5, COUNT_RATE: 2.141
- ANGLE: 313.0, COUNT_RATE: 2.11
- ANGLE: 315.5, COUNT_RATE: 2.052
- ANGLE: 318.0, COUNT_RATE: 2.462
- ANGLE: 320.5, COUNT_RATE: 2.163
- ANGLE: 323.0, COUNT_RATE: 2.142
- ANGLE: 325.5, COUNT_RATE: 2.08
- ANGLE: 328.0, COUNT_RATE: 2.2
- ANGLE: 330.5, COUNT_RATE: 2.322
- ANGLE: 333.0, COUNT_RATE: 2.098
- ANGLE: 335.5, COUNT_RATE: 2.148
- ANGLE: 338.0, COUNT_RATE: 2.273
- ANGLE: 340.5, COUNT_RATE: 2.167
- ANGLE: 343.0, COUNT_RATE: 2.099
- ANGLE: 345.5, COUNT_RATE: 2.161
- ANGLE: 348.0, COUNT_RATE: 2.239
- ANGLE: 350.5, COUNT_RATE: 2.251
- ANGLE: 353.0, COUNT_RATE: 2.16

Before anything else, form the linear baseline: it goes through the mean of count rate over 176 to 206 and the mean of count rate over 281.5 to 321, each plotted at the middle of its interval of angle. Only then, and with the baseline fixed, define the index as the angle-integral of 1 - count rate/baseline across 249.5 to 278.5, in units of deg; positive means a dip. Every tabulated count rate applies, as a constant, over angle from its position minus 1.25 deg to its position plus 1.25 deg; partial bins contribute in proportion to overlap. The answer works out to 5.3 deg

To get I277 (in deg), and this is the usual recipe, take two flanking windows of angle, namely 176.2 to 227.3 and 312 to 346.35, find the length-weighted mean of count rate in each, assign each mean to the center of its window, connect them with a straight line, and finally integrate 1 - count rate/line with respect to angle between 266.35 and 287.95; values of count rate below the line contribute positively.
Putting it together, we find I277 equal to 2.7 deg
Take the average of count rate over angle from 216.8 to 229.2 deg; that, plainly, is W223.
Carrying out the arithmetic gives 1.8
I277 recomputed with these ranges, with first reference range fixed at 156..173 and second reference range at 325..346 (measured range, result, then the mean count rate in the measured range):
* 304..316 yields 0.3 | 2.06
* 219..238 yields 2.5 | 1.67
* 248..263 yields 4.7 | 1.36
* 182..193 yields 0.6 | 1.73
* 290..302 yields 1.1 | 1.89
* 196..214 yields -0.9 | 1.97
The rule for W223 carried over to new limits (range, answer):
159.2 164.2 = 1.88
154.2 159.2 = 1.54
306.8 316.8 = 2.07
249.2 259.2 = 1.28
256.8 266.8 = 1.62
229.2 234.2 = 1.6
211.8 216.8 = 1.81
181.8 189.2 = 1.74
